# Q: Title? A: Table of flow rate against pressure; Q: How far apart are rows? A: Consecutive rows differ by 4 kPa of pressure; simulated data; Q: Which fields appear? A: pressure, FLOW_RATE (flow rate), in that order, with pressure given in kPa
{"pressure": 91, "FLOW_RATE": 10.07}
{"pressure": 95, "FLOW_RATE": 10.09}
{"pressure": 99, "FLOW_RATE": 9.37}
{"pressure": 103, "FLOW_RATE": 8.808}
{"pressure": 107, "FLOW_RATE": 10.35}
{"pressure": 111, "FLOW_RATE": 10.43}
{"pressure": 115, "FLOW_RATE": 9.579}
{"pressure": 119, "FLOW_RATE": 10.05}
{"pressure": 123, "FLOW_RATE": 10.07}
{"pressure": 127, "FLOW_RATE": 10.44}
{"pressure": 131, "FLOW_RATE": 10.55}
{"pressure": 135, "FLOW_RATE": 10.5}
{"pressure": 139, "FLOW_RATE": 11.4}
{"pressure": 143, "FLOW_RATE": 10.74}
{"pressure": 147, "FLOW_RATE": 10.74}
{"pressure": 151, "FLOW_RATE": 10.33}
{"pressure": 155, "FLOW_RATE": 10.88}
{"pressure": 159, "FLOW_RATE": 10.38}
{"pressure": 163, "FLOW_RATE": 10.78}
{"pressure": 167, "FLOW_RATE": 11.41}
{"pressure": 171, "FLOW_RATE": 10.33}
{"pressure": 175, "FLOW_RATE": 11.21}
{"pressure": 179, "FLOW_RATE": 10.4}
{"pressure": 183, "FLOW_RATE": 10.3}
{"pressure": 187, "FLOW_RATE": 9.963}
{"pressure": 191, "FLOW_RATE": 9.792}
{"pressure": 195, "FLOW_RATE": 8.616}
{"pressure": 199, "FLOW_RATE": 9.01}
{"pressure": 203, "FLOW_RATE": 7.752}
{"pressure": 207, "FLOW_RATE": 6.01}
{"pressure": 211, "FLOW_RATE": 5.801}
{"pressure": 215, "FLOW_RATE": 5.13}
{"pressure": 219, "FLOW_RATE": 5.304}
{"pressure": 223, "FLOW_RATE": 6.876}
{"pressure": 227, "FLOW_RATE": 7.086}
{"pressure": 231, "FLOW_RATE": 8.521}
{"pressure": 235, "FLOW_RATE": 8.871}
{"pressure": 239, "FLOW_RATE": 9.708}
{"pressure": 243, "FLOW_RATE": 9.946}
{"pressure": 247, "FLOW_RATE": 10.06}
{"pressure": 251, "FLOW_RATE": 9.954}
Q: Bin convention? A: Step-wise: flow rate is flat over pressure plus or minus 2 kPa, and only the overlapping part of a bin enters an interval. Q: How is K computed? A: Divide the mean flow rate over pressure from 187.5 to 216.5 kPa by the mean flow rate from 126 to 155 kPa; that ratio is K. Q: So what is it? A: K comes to 0.71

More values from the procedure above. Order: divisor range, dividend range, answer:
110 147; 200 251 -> 0.74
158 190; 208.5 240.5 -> 0.67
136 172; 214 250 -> 0.75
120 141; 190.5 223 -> 0.67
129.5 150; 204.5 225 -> 0.55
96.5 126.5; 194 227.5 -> 0.69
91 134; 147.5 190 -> 1.06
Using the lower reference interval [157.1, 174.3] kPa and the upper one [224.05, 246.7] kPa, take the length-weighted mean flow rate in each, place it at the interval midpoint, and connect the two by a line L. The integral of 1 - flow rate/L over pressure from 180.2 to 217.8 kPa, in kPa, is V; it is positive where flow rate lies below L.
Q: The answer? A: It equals 7.1 kPa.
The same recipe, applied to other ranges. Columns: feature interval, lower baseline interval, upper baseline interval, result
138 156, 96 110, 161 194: -1.2 kPa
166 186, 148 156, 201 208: -3.8 kPa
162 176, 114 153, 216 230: -3.2 kPa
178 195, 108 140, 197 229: -4.8 kPa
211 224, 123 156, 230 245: 5.3 kPa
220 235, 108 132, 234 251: 3.4 kPa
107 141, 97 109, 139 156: -1.0 kPa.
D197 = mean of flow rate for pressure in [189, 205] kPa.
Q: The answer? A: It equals 8.79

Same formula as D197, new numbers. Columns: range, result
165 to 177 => 11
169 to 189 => 10.4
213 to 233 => 6.58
